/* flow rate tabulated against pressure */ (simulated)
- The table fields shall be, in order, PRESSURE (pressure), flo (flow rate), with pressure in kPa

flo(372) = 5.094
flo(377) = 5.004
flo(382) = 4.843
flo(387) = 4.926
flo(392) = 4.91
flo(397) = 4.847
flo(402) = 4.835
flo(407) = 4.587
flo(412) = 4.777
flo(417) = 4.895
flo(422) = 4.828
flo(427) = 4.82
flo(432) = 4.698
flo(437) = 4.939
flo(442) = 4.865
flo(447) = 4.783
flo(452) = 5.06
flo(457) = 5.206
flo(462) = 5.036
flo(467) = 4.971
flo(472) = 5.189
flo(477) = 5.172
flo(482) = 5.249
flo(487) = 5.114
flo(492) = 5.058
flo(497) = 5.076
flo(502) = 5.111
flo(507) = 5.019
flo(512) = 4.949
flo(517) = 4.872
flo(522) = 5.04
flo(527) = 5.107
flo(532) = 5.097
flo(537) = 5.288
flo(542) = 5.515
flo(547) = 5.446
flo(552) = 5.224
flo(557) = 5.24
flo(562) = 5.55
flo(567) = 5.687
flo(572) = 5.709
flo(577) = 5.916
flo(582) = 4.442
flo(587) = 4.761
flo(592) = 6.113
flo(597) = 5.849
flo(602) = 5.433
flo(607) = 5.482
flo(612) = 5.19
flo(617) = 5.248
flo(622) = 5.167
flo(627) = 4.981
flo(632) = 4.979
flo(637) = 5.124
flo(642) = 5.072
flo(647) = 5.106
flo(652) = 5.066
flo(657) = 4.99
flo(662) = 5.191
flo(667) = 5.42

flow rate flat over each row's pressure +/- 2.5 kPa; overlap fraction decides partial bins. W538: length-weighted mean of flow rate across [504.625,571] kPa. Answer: 5.24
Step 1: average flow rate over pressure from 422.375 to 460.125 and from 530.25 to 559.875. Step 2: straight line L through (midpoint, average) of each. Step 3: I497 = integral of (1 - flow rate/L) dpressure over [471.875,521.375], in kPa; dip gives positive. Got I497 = 0.4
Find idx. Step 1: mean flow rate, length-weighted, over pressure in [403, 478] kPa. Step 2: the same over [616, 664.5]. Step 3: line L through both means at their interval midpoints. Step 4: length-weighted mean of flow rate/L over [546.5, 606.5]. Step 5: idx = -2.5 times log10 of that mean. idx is -0.09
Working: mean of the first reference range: 4.91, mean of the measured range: 5.45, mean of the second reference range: 5.09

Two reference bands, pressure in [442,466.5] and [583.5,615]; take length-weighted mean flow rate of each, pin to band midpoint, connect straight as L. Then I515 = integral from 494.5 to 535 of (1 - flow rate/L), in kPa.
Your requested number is 1.1 kPa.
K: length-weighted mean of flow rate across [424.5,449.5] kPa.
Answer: 4.82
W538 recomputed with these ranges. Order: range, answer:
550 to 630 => 5.37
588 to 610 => 5.64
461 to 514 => 5.09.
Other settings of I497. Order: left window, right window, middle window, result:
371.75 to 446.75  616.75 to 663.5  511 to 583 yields -4.4 kPa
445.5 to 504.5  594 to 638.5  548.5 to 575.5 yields -1.5 kPa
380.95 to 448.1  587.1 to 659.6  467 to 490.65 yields -0.9 kPa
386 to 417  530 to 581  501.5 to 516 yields 0.7 kPa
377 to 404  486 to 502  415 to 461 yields 0.7 kPa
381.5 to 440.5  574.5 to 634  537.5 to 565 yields -1.2 kPa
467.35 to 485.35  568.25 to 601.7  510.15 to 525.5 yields 0.9 kPa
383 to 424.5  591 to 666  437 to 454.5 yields 0.0 kPa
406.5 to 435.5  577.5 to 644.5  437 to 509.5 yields -2.2 kPa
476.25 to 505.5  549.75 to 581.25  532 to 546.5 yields 0.0 kPa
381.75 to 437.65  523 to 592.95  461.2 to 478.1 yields -0.2 kPa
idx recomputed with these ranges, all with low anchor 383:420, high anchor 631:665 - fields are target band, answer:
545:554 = -0.07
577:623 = -0.06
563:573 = -0.14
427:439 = 0.01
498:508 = -0.03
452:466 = -0.05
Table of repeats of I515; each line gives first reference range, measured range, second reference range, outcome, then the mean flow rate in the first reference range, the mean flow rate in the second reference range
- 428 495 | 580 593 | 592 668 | 0.4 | 5.02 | 5.25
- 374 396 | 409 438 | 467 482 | 1.2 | 4.92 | 5.16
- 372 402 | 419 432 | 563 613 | 0.6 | 4.92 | 5.47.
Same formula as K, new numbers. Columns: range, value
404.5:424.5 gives 4.77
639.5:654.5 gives 5.08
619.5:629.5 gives 5.07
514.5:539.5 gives 5.08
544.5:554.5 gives 5.33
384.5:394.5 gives 4.92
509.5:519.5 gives 4.91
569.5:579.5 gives 5.81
